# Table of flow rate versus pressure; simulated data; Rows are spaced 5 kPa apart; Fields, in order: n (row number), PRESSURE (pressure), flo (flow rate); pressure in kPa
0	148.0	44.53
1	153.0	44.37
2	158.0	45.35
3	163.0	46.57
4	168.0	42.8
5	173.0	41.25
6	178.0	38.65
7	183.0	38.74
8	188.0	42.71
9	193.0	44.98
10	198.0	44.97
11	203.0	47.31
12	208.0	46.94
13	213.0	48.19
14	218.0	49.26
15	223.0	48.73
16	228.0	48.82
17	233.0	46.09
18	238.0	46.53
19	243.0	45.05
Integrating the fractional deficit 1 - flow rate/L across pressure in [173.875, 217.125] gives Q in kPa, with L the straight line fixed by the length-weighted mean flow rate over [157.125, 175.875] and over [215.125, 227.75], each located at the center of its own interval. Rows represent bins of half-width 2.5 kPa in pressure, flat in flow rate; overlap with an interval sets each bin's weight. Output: 2.2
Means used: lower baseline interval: 43.8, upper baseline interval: 48.9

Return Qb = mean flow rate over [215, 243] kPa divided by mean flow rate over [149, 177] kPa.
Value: 1.09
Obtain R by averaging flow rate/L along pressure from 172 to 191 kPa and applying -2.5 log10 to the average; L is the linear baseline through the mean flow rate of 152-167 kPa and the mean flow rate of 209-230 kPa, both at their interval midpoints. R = 0.153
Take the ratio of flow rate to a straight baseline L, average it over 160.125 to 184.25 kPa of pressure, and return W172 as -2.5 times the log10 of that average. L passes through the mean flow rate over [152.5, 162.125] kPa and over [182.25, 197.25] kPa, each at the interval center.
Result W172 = 0.060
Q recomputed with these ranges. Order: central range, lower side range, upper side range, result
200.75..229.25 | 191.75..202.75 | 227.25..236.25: -1.2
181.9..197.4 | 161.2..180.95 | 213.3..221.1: 0.7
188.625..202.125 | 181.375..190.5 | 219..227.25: -0.6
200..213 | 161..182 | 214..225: -0.1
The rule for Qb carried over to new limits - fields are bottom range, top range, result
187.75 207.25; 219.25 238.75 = 1.05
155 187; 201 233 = 1.14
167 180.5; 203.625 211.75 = 1.16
